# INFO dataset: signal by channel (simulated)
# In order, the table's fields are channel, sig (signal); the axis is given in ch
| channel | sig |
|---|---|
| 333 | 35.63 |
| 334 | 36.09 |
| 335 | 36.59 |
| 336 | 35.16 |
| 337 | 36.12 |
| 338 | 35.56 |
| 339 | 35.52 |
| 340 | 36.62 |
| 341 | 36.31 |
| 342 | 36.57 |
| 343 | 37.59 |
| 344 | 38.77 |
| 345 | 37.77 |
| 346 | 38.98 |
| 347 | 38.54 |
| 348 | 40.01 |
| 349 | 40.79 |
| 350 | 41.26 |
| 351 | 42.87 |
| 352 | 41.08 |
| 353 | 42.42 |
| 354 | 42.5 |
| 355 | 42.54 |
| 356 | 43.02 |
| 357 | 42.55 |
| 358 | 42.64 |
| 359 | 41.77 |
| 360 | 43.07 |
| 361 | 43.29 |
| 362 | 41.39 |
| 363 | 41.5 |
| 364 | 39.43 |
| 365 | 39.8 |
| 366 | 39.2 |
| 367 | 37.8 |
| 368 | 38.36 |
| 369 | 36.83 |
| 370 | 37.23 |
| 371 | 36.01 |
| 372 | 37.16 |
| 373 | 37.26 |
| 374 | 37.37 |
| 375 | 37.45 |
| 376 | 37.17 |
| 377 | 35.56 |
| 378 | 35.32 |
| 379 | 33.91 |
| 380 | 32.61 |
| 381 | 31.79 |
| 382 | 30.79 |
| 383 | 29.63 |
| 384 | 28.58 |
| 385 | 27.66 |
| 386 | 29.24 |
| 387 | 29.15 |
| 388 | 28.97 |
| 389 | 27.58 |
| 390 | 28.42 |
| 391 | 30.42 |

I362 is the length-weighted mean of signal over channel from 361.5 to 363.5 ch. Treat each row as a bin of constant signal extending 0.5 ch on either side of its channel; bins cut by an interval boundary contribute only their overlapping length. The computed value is 41.4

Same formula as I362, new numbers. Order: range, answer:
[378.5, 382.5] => 32.3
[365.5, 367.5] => 38.5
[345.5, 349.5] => 39.6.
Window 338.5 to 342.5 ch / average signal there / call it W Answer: 36.3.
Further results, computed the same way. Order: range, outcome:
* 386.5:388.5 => 29.1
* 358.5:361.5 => 42.7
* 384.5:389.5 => 28.5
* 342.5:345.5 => 38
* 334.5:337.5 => 36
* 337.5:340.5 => 35.9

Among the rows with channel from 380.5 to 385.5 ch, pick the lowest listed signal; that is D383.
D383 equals 27.66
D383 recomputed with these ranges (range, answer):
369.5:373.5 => 36.01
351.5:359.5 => 41.08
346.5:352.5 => 38.54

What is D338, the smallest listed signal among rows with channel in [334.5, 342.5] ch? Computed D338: 35.16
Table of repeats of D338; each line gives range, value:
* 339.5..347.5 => 36.31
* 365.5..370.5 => 36.83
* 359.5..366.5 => 39.2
